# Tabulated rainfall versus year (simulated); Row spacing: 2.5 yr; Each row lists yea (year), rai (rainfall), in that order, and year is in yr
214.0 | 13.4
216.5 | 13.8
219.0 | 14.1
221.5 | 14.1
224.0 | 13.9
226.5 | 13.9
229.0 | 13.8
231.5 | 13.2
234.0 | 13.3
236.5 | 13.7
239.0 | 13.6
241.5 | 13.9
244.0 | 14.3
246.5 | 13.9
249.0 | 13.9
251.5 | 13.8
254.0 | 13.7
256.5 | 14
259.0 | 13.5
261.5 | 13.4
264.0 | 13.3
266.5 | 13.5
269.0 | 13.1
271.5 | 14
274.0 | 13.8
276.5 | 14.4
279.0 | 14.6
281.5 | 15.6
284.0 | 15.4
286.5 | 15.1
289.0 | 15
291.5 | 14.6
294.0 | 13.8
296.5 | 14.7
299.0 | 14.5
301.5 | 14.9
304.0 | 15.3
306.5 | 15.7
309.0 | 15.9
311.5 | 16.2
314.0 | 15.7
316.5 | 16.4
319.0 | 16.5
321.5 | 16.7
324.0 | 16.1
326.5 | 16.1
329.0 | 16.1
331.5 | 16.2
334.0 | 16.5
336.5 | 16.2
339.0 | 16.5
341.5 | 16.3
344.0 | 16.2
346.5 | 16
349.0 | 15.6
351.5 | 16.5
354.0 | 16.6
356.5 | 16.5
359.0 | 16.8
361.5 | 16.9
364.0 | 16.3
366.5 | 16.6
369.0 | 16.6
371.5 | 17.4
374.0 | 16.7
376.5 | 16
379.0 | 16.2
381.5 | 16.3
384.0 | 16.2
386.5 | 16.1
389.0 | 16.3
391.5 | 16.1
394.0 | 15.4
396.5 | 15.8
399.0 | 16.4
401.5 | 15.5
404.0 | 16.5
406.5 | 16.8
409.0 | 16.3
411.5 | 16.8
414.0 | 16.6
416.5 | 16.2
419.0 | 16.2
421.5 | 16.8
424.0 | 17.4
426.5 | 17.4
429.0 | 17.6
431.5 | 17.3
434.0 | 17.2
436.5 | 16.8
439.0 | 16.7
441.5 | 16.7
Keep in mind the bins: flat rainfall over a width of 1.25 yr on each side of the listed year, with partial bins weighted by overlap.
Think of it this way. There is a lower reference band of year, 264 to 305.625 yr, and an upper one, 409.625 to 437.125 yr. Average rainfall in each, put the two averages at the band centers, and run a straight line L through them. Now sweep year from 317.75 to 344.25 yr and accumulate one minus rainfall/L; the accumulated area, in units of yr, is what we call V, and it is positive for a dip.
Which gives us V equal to -1.8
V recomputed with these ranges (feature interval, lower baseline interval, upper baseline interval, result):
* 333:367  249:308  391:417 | -2.2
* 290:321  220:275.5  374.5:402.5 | -1.5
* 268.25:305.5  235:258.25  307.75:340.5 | 1.2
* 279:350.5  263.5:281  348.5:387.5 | -3.1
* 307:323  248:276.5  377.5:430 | -1.6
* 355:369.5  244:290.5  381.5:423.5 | -0.9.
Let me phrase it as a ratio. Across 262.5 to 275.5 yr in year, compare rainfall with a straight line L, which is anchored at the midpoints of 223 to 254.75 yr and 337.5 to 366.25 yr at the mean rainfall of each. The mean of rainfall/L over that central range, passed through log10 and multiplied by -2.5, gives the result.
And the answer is 0.07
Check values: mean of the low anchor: 13.8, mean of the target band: 13.6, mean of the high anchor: 16.4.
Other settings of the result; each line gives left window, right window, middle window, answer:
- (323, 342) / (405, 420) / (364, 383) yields -0.010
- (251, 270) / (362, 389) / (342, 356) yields -0.029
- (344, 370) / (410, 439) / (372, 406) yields 0.033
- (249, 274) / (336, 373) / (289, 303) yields 0.009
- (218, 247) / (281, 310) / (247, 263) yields 0.040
